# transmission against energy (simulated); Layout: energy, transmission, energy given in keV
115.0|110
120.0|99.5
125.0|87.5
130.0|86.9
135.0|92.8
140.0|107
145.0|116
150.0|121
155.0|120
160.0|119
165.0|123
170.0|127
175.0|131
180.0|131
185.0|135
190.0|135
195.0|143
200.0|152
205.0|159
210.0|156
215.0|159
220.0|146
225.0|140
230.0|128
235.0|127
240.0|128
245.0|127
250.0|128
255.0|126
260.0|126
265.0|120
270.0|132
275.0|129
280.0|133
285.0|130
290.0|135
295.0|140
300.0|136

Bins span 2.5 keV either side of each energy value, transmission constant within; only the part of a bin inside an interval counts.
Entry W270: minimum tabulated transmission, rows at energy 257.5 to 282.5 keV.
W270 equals 120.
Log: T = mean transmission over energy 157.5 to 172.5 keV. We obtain 123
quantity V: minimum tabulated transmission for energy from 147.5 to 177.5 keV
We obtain 119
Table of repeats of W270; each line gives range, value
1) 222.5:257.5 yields 126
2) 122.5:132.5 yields 86.9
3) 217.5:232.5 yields 128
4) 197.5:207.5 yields 152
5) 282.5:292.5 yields 130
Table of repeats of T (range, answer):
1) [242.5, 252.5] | 128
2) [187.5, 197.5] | 139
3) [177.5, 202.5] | 139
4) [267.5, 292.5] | 132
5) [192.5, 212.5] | 152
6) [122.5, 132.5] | 87.2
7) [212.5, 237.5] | 140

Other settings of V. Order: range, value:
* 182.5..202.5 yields 135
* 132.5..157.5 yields 92.8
